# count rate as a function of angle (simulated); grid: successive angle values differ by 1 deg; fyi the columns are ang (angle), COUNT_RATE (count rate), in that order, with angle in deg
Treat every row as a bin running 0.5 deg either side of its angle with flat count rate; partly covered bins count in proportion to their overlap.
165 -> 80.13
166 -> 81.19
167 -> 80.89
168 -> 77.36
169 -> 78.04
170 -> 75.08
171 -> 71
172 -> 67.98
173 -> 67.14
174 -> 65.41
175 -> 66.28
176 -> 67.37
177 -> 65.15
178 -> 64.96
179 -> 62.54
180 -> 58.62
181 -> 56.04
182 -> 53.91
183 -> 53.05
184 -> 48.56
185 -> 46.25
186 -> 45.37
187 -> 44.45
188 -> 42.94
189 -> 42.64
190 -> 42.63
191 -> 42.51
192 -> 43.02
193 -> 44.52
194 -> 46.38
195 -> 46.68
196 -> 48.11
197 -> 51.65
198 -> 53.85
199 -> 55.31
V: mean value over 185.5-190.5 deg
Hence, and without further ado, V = 43.6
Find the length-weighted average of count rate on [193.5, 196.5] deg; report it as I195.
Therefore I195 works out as 47.1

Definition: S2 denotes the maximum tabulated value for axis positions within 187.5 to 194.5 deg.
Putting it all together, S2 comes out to 46.38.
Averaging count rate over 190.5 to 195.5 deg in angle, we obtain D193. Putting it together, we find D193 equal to 44.6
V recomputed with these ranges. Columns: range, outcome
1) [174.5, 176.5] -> 66.8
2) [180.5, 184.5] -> 52.9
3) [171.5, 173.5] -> 67.6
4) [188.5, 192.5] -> 42.7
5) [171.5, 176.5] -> 66.8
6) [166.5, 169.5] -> 78.8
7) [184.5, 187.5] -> 45.4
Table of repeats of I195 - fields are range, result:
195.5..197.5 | 49.9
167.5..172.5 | 73.9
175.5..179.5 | 65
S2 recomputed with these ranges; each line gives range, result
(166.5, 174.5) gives 80.89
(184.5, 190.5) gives 46.25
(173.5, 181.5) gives 67.37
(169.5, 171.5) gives 75.08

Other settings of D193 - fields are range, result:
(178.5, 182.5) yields 57.8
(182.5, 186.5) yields 48.3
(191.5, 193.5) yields 43.8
